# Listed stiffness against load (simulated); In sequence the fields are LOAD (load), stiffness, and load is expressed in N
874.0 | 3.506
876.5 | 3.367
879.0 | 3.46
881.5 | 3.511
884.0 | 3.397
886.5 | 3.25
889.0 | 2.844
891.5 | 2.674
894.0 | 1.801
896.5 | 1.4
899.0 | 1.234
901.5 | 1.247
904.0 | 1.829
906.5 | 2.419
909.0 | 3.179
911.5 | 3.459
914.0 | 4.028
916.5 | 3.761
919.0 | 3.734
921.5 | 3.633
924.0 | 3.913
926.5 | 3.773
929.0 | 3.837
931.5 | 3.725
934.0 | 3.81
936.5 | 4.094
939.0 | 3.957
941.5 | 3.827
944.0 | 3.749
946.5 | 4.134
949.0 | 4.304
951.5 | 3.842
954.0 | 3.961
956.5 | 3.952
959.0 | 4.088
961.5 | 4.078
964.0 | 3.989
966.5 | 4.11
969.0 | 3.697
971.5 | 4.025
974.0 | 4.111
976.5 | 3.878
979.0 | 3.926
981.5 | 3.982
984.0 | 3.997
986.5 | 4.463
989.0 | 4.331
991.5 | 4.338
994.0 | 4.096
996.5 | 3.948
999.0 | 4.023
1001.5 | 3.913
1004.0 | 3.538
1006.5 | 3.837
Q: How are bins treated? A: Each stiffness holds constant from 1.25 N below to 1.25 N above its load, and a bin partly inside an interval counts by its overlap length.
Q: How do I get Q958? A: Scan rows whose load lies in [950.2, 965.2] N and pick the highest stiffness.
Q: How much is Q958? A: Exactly 4.088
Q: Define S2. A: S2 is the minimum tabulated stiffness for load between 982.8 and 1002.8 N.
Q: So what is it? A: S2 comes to 3.913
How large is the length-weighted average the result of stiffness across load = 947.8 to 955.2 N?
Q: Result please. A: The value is 4.03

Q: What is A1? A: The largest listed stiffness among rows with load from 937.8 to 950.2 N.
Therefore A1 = 4.304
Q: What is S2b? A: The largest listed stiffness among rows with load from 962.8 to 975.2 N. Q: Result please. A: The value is 4.111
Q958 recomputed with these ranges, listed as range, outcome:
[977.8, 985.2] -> 3.997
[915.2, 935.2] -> 3.913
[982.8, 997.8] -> 4.463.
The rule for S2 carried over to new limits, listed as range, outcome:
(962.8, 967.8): 3.989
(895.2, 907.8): 1.234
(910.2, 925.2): 3.459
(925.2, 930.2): 3.773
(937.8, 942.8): 3.827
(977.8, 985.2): 3.926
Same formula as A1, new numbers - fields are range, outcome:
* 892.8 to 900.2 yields 1.801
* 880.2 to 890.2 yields 3.511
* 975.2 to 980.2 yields 3.926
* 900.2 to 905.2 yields 1.829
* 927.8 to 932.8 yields 3.837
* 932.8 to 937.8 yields 4.094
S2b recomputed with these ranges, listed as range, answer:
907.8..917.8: 4.028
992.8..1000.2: 4.096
